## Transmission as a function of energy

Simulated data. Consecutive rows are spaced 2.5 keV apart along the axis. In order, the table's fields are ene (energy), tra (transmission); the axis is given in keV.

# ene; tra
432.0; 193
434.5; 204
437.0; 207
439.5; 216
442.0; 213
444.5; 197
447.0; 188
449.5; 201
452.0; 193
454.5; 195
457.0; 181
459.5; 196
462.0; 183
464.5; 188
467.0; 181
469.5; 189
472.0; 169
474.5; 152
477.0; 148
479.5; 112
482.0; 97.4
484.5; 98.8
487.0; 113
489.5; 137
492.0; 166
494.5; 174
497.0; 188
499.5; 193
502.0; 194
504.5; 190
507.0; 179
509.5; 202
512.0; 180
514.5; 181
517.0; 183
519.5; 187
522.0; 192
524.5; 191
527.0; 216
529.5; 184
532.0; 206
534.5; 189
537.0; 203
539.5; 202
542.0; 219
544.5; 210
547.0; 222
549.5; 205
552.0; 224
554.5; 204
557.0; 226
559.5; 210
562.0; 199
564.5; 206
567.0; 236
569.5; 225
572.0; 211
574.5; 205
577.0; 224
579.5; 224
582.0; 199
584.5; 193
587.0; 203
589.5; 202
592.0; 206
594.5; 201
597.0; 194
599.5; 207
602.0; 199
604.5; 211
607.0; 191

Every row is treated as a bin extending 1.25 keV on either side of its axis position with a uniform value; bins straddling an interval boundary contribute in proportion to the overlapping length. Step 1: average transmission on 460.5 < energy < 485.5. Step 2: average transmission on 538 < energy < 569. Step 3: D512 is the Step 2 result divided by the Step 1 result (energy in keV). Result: 1.40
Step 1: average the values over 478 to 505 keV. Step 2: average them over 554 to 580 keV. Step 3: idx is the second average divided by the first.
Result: 1.4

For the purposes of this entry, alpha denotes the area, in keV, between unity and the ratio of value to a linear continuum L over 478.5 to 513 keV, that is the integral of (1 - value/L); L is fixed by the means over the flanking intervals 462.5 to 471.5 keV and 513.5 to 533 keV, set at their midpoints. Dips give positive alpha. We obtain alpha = 5.4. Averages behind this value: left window 184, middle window 159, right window 192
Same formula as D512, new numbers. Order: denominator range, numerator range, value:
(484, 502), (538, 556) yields 1.34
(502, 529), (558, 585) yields 1.12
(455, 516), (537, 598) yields 1.26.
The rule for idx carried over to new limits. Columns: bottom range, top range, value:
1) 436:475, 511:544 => 1.02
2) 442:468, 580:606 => 1.06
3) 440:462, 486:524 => 0.91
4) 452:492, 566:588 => 1.35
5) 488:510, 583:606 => 1.13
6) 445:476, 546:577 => 1.16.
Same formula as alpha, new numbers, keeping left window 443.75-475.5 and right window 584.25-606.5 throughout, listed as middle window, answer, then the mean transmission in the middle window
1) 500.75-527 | 0.4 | 189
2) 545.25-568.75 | -2.1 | 215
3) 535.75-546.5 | -0.8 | 209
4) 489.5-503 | 0.8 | 179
